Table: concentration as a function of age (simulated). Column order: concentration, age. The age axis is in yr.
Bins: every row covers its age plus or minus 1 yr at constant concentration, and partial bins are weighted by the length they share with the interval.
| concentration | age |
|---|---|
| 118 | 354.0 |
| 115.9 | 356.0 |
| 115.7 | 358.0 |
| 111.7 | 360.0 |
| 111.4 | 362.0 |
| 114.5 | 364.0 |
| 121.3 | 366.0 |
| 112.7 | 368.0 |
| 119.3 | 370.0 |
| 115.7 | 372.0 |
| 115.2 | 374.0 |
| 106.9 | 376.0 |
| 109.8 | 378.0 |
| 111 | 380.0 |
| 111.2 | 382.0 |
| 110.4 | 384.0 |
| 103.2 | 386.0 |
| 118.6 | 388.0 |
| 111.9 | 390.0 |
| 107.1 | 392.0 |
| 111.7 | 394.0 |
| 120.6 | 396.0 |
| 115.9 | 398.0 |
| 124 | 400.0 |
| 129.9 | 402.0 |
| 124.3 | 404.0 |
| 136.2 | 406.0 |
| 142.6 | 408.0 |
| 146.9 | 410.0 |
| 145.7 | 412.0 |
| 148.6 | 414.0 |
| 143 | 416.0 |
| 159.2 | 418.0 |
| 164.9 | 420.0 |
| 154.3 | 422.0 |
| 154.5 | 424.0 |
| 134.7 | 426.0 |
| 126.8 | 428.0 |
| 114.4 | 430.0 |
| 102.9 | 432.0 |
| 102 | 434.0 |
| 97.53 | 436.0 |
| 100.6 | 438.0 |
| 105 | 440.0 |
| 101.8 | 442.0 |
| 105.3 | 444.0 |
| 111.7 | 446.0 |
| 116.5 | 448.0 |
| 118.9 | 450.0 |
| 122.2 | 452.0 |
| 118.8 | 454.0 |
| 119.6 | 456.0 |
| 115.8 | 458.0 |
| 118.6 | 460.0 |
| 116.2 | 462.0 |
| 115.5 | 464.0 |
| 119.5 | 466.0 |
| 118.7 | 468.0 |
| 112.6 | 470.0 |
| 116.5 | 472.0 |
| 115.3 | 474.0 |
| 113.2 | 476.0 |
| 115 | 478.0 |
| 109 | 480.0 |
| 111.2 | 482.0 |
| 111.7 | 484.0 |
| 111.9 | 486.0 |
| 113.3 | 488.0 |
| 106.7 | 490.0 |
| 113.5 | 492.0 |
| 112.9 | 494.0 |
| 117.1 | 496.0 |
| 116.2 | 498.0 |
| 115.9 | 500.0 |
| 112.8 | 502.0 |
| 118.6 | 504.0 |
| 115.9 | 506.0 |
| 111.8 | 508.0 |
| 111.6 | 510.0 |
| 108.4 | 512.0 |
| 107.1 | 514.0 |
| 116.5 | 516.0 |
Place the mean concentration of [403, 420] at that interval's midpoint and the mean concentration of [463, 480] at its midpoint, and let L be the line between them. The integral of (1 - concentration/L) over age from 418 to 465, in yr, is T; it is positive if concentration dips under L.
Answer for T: 3.68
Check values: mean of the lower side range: 145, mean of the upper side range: 115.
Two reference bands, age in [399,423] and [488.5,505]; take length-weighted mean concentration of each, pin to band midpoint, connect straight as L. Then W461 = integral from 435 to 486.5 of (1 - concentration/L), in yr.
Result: 5.34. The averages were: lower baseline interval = 143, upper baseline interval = 114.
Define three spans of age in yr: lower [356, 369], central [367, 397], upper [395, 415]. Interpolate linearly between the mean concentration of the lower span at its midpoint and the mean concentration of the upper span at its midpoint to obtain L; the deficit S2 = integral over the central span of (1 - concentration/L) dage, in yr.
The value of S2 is 2.6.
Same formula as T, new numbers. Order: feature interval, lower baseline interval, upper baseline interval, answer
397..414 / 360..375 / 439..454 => -3.0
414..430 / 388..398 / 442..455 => -4.5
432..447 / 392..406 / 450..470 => 2.0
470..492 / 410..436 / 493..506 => 1.5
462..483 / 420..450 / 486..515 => 0.1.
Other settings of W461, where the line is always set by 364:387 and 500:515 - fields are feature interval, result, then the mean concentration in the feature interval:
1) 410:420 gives -3.4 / 150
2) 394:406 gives -1.1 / 123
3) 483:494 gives 0.1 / 112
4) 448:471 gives -1.1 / 118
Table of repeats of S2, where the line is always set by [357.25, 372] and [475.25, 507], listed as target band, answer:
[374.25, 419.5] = -3.95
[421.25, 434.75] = -1.50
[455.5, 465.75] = -0.30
